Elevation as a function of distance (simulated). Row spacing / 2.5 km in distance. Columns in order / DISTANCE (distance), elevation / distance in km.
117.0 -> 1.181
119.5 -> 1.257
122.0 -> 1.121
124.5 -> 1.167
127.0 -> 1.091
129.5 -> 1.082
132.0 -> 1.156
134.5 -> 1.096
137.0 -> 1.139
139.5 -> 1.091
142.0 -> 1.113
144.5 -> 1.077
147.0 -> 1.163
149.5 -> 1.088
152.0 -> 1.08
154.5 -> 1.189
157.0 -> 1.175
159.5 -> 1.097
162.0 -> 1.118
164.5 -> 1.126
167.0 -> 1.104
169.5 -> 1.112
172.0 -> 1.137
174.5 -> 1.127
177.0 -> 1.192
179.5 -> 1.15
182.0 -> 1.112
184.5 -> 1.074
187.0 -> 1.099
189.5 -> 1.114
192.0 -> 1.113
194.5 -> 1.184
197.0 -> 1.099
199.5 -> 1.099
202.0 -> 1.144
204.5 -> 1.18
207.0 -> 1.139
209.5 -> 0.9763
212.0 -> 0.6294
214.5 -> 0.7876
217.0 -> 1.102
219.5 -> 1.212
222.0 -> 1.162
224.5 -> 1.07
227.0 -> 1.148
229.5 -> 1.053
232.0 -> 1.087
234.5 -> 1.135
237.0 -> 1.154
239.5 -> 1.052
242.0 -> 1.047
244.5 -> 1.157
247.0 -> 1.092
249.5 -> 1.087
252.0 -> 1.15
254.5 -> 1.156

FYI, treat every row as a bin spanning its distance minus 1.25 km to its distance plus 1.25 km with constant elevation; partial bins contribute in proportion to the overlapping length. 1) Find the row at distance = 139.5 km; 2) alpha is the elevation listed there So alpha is 1.091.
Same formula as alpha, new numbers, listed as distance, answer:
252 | 1.15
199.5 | 1.099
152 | 1.08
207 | 1.139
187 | 1.099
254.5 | 1.156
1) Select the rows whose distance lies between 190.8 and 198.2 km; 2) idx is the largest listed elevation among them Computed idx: 1.184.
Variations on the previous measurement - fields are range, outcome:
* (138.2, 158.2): 1.189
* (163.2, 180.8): 1.192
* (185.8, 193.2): 1.114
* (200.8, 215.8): 1.18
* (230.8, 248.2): 1.157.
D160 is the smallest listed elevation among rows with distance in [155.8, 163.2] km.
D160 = 1.097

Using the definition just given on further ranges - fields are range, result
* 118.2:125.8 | 1.121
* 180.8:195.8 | 1.074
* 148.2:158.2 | 1.08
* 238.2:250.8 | 1.047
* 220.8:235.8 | 1.053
